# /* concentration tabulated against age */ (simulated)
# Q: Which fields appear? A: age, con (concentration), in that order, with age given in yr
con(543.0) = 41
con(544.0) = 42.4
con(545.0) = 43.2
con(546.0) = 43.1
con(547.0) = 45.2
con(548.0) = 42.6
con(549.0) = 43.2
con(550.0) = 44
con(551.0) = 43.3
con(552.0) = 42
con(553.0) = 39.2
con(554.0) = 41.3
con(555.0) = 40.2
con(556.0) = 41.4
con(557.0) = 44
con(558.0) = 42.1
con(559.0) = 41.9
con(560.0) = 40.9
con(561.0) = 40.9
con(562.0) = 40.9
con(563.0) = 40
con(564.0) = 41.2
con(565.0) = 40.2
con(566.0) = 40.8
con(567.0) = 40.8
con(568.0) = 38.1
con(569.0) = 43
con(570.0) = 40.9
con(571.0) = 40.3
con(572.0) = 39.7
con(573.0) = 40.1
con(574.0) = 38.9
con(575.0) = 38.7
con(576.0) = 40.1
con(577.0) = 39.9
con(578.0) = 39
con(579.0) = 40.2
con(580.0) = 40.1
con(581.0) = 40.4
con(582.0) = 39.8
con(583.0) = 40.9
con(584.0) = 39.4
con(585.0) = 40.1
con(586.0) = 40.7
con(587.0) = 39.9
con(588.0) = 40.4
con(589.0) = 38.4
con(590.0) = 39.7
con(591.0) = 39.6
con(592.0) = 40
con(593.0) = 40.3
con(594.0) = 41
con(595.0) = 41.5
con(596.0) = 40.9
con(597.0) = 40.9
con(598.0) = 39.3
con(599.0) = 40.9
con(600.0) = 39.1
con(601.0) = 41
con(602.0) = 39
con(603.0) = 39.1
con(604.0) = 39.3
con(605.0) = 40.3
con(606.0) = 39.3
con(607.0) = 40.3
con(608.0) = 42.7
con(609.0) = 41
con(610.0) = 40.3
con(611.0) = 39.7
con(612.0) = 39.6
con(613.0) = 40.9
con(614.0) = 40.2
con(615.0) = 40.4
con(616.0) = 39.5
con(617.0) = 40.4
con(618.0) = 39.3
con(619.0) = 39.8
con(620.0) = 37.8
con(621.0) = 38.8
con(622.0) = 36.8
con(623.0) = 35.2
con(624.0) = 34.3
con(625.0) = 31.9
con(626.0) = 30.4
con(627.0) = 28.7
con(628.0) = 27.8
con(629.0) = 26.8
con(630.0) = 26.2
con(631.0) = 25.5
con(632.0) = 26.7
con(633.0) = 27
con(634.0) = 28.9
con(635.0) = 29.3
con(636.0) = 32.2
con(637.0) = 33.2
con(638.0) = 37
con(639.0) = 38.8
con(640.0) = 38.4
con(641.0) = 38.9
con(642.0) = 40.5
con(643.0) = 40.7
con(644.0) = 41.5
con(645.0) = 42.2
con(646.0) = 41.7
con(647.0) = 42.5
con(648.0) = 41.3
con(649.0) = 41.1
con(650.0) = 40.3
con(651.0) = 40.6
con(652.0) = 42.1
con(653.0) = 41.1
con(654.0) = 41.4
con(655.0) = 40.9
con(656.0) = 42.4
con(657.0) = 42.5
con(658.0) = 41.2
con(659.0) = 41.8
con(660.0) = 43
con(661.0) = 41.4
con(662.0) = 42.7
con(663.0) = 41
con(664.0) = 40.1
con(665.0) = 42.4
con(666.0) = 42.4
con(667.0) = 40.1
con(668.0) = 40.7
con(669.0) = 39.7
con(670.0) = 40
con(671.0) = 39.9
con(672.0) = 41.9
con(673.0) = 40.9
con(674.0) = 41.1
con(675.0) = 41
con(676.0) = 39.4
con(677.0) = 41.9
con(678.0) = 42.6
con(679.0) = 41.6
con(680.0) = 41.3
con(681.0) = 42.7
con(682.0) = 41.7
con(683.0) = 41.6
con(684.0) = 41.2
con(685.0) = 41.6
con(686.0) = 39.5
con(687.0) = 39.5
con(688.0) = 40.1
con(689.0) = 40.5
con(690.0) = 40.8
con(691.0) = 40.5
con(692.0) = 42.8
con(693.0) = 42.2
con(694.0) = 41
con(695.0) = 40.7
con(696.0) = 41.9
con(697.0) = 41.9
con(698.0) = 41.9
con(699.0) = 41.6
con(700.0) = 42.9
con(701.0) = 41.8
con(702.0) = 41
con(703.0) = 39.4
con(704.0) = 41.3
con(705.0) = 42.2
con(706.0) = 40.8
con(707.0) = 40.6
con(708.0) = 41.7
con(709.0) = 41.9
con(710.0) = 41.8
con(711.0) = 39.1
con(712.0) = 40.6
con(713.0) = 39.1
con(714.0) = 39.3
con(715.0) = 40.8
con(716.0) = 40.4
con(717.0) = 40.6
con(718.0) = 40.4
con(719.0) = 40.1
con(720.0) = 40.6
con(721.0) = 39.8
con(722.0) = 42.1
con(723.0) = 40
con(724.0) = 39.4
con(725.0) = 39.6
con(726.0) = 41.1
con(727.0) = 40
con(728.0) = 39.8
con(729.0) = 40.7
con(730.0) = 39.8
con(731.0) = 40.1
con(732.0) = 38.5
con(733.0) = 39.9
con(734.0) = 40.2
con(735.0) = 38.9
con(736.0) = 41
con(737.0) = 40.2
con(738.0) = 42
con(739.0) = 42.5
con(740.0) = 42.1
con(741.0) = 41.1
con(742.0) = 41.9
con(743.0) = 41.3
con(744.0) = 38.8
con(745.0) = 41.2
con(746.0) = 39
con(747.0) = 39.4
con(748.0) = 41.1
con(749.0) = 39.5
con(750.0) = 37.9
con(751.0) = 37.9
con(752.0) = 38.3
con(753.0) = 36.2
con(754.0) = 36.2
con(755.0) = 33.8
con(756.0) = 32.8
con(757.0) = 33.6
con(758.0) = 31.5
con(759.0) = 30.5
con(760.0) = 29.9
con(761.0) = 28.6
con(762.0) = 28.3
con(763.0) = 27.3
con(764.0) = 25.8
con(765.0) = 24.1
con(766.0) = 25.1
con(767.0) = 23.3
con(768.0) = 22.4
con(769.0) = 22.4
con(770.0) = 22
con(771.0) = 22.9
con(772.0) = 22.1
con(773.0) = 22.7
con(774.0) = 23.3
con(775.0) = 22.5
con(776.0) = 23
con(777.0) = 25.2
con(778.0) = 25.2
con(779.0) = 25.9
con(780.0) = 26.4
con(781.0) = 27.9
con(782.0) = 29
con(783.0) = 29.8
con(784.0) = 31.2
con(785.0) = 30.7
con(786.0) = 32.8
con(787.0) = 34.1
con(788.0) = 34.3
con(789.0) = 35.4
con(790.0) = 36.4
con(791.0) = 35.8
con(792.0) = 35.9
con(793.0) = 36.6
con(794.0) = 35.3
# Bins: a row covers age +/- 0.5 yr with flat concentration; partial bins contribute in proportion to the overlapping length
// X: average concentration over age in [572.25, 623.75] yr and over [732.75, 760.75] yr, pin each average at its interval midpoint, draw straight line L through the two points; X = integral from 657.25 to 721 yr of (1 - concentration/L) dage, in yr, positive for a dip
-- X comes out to -3.85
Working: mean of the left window 39.8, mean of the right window 38.1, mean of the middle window 41.1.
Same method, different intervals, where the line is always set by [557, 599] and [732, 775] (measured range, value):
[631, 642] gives 1.4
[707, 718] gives -1.7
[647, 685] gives -4.6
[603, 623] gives -0.4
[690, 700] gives -1.6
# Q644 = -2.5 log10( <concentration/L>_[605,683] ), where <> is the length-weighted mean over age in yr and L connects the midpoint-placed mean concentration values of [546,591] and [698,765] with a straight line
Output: 0.03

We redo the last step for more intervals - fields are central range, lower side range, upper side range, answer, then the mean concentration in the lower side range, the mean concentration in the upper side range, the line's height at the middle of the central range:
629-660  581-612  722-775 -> 0.03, 40.2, 34.7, 38.4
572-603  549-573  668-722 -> 0.03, 41.2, 41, 41.2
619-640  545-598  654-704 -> 0.27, 40.8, 41.3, 41.1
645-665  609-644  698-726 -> -0.12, 35.2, 40.7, 37.1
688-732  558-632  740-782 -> -0.22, 38.7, 30.8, 33.2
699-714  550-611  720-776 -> -0.14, 40.4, 34.7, 36.1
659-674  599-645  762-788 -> -0.23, 36.4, 26.1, 33.4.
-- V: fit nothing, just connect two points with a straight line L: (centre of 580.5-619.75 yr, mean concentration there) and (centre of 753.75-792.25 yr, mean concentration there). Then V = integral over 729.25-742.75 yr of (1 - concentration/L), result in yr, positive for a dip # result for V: -4.3 yr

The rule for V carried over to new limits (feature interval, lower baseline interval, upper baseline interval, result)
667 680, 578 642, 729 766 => -1.34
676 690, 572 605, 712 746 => -0.31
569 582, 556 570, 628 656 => 0.14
